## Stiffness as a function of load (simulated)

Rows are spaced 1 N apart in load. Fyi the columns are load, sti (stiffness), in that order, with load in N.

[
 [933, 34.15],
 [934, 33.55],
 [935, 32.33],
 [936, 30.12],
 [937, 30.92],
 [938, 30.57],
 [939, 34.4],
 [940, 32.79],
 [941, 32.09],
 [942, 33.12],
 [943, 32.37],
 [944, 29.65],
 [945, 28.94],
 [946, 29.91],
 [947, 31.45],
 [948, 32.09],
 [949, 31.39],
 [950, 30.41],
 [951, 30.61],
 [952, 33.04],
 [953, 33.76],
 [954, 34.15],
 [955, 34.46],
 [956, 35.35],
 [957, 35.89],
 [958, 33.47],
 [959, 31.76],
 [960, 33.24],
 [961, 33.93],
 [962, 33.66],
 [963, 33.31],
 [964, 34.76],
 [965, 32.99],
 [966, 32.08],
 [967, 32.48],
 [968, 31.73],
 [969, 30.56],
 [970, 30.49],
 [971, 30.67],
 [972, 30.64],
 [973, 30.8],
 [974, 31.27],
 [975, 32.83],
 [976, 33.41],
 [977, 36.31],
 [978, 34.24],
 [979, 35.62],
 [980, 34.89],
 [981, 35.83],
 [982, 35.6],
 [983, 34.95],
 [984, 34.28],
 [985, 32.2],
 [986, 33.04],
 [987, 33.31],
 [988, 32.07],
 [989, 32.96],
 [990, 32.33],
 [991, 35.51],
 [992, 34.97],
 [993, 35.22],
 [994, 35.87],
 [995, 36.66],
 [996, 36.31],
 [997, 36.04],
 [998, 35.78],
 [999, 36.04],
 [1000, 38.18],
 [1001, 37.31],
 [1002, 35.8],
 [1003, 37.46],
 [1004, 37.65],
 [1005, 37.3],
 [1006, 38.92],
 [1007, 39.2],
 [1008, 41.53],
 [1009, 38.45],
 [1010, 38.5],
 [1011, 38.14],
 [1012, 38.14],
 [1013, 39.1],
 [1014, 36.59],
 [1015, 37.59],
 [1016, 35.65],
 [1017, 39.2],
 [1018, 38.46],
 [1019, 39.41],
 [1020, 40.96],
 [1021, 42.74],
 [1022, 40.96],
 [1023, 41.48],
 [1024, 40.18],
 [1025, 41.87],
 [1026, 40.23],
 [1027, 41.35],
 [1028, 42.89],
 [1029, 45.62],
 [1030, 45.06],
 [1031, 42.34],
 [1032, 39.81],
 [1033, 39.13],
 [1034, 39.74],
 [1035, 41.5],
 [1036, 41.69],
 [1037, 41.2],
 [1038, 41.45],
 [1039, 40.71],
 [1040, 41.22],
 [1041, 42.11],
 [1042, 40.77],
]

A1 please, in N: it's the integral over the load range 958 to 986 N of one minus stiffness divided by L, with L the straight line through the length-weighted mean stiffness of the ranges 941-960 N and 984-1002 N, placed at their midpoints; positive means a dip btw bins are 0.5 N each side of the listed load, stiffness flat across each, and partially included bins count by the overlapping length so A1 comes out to 0.43 N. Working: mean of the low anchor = 32.3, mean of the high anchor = 34.9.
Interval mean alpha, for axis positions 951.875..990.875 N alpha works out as 33.3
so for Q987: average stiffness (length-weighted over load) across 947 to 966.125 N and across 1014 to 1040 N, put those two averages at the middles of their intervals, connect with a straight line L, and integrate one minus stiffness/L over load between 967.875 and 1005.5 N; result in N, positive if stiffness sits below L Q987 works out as 2.1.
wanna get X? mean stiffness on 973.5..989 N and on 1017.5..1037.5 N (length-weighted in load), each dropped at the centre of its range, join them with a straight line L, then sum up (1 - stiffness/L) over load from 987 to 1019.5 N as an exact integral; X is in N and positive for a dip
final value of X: 0.5 N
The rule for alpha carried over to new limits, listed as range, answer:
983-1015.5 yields 36.3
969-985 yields 33.3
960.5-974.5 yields 32.1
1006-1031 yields 40.2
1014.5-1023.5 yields 39.6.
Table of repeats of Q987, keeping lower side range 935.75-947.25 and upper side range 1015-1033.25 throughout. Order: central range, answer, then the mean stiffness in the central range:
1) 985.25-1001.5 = 1.0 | 35.1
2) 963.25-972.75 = 0.7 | 31.8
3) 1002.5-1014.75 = 0.2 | 38.4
